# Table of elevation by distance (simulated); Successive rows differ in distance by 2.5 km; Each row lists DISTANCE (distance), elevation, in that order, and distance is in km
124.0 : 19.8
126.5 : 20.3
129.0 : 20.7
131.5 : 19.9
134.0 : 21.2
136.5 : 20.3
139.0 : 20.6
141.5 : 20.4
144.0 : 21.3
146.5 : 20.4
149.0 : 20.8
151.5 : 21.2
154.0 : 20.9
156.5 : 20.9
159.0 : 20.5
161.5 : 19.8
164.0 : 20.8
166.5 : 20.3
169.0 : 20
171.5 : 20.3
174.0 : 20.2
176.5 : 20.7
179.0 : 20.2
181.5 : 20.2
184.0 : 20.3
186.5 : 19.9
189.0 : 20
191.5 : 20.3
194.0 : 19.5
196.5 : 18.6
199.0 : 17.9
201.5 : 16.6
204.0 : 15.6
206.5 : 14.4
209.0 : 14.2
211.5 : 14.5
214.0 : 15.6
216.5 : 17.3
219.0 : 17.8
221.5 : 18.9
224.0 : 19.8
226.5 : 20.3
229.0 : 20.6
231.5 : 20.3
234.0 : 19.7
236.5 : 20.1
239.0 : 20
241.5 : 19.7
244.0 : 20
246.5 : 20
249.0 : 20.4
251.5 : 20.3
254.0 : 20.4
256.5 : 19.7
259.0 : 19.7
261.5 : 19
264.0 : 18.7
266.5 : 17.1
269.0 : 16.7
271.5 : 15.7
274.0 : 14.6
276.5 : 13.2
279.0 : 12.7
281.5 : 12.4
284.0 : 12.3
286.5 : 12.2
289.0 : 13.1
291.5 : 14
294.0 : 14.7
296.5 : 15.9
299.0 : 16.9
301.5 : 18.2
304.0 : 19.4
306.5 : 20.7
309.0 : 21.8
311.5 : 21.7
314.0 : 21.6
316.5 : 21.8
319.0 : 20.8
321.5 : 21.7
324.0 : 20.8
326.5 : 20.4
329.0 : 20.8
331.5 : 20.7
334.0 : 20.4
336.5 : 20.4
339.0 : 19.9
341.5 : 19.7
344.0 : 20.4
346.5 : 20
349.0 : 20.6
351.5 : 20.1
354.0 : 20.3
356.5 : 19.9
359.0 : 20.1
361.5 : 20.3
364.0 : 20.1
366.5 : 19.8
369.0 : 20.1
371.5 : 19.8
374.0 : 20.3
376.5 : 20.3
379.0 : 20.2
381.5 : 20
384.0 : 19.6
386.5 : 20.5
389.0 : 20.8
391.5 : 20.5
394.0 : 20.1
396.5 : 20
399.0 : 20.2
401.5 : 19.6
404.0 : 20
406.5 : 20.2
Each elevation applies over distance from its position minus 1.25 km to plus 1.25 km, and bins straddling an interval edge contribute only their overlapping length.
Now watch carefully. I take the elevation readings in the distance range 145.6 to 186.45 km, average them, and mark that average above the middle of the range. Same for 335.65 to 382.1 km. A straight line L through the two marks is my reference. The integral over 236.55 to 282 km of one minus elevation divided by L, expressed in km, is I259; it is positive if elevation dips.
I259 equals 5.3 km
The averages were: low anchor 20.5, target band 17.9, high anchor 20.1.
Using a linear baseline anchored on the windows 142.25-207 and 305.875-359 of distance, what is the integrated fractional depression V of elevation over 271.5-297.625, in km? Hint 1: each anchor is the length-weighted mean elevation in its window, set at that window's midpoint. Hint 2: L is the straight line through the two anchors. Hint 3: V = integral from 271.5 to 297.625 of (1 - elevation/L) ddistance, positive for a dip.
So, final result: 8.7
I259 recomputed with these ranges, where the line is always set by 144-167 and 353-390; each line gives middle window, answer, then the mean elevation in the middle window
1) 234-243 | 0.2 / 19.9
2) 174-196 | 0.5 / 20.1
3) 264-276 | 2.5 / 16.1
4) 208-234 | 3.1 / 18.1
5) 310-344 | -1.0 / 20.8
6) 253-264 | 0.5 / 19.6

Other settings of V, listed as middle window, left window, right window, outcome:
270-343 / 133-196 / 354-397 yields 8.5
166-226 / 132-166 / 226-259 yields 5.7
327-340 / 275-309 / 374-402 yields -2.3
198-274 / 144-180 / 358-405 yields 7.8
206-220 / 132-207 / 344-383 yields 3.0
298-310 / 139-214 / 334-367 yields 0.3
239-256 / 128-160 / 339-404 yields 0.3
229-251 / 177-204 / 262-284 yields -4.4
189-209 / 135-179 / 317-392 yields 2.9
